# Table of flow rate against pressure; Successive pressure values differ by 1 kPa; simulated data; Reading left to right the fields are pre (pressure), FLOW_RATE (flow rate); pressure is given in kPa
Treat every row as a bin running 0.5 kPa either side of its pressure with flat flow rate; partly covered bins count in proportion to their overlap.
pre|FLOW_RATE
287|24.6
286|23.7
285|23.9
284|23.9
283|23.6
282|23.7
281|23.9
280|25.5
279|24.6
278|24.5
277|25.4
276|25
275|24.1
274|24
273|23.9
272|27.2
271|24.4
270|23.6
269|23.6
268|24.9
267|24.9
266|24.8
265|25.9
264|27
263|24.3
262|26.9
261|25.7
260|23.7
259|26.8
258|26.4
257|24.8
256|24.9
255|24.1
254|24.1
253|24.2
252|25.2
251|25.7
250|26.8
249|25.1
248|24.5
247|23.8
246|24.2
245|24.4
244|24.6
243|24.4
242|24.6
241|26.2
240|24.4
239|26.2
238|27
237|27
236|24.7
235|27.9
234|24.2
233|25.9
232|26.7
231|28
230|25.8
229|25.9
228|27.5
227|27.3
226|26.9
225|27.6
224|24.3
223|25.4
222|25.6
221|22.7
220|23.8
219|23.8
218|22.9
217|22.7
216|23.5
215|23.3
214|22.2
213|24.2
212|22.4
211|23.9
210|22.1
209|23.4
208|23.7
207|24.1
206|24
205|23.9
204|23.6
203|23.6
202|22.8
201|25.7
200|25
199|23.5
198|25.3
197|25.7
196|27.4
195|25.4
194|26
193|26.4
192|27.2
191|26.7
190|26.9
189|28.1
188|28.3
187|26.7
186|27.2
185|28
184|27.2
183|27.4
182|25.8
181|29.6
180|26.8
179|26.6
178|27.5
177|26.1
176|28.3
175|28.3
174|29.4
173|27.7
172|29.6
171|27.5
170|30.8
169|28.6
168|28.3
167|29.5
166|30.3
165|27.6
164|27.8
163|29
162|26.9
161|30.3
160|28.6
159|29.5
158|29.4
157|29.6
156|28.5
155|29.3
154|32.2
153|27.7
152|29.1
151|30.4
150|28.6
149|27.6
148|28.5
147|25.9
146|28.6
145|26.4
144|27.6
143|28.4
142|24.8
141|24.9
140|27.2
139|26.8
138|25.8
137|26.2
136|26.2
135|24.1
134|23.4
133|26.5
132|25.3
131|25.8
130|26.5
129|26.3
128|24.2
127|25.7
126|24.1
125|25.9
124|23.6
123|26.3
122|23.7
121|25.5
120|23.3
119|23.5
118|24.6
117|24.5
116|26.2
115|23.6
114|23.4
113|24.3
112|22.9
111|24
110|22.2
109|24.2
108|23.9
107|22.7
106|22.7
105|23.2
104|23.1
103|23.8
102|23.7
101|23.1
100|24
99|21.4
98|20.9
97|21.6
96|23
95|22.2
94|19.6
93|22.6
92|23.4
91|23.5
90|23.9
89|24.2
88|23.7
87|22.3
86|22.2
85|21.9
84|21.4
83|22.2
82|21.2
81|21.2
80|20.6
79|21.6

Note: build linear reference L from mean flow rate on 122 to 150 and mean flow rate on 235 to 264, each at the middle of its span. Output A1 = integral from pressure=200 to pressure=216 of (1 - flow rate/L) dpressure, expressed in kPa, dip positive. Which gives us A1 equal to 1.2 kPa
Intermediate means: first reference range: 26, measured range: 23.6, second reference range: 25.2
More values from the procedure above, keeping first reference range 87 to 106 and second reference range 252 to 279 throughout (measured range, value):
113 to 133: -1.5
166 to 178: -2.4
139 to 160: -4.2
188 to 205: -1.1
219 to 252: -1.3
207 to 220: 0.6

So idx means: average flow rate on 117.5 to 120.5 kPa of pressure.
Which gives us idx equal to 23.8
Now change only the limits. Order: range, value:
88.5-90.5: 24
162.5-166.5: 28.7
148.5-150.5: 28.1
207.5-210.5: 23.1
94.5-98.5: 21.9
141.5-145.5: 26.8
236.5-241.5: 26.2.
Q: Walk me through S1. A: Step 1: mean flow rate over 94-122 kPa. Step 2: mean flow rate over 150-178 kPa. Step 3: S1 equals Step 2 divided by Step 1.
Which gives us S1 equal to 1.24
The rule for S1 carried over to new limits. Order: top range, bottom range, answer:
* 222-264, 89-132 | 1.08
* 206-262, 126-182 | 0.90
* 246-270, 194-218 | 1.05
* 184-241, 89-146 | 1.04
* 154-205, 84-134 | 1.16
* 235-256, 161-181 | 0.89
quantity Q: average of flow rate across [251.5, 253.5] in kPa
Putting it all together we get 24.7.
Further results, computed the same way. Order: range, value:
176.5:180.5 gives 26.8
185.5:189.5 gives 27.6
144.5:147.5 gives 27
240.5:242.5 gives 25.4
